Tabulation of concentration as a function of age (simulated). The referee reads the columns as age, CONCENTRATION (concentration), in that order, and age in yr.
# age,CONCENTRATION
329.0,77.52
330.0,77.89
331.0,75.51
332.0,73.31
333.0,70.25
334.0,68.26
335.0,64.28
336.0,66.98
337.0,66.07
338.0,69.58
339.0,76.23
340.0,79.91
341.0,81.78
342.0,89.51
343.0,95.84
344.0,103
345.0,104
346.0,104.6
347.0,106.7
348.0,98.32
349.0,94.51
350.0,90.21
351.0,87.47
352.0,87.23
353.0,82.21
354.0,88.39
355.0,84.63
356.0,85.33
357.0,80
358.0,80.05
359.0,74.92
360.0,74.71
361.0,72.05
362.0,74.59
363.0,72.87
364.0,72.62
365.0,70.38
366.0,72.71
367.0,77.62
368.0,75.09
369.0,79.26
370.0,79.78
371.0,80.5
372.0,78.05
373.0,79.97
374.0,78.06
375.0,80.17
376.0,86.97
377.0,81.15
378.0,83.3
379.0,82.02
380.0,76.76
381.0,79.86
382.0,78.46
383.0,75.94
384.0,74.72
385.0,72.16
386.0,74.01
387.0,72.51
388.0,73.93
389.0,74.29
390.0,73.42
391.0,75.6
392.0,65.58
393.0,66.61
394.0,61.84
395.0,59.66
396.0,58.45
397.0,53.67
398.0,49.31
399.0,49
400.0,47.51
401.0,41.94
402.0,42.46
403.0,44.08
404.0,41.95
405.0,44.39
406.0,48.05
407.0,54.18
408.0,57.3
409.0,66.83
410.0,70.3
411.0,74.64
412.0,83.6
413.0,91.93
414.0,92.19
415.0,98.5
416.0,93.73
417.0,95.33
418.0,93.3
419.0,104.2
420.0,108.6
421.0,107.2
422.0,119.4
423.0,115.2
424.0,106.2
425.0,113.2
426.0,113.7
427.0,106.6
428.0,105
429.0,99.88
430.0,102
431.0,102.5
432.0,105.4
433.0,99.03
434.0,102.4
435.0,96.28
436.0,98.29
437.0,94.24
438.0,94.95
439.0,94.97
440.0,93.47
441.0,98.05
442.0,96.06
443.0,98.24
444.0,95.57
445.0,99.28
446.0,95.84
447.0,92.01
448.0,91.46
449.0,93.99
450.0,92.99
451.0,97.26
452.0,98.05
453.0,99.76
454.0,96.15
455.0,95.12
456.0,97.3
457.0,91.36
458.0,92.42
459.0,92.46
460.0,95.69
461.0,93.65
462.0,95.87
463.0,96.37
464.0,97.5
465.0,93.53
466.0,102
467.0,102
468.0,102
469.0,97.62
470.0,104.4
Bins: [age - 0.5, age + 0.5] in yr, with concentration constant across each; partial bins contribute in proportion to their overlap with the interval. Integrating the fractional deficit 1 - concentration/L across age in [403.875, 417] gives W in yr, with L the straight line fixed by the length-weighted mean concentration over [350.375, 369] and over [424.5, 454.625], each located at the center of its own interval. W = 2.8 yr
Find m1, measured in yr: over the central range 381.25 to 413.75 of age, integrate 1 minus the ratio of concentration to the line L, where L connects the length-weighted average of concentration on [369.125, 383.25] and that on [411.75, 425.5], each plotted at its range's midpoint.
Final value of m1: 9.7 yr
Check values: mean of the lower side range 80.1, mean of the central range 63.4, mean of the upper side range 102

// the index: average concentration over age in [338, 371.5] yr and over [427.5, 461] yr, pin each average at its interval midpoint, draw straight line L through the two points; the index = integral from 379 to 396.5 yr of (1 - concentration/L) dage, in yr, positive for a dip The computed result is 3.3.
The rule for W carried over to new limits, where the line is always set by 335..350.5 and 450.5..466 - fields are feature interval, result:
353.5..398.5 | 7.62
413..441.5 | -2.50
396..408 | 5.74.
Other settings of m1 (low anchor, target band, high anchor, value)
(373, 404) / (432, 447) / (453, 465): -1.7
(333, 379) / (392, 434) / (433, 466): 4.8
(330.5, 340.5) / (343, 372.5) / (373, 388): -3.8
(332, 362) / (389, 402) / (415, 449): 4.8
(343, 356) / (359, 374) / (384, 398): 1.3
